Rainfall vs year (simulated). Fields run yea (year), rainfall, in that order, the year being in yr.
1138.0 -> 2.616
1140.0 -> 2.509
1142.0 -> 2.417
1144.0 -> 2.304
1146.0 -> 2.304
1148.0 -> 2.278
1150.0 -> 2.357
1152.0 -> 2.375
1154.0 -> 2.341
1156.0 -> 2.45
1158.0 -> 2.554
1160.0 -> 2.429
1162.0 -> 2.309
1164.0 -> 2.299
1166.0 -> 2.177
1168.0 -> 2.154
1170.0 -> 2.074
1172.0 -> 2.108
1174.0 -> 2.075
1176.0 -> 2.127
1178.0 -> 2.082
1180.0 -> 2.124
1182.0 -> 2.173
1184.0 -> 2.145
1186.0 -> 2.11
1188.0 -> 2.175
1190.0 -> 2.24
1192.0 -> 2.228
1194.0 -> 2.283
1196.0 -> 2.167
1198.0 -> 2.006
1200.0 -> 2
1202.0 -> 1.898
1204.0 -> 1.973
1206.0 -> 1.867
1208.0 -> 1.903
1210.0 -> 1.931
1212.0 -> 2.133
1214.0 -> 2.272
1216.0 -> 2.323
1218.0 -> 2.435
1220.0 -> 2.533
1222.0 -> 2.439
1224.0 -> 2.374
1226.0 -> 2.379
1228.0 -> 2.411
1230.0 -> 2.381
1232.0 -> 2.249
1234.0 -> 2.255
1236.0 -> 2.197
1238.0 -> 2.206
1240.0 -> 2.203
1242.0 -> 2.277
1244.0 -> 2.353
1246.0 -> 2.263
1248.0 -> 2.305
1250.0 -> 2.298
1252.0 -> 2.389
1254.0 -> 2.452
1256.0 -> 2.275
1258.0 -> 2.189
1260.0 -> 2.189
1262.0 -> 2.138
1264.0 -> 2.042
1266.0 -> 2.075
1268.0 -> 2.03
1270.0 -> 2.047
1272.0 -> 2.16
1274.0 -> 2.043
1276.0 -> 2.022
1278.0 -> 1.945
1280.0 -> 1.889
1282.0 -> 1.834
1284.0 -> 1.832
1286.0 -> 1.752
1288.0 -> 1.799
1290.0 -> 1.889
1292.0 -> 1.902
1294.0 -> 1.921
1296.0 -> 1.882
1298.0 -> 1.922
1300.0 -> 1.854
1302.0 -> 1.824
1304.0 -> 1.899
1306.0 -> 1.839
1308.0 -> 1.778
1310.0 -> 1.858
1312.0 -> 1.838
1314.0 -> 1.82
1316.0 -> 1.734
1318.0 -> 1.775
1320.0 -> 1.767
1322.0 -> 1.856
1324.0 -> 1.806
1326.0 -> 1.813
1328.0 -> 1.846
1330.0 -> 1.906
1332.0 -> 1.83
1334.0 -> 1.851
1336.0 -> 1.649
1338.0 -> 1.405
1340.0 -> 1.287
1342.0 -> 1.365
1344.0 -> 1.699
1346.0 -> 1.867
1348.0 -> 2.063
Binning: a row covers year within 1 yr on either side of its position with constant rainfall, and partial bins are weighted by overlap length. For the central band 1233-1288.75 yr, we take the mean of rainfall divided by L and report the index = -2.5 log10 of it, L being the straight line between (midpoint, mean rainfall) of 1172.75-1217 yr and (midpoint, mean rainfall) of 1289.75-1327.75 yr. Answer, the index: -0.092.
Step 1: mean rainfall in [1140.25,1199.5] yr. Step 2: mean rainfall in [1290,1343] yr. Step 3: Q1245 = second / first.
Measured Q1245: 0.80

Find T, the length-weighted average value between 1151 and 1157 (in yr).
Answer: 2.39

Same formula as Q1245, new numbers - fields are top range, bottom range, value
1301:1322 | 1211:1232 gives 0.77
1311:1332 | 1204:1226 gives 0.82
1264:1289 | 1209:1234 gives 0.84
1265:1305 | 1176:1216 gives 0.92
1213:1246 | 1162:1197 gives 1.08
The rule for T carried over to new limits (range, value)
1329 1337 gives 1.81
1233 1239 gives 2.22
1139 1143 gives 2.46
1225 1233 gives 2.35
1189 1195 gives 2.25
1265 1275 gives 2.07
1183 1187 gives 2.13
